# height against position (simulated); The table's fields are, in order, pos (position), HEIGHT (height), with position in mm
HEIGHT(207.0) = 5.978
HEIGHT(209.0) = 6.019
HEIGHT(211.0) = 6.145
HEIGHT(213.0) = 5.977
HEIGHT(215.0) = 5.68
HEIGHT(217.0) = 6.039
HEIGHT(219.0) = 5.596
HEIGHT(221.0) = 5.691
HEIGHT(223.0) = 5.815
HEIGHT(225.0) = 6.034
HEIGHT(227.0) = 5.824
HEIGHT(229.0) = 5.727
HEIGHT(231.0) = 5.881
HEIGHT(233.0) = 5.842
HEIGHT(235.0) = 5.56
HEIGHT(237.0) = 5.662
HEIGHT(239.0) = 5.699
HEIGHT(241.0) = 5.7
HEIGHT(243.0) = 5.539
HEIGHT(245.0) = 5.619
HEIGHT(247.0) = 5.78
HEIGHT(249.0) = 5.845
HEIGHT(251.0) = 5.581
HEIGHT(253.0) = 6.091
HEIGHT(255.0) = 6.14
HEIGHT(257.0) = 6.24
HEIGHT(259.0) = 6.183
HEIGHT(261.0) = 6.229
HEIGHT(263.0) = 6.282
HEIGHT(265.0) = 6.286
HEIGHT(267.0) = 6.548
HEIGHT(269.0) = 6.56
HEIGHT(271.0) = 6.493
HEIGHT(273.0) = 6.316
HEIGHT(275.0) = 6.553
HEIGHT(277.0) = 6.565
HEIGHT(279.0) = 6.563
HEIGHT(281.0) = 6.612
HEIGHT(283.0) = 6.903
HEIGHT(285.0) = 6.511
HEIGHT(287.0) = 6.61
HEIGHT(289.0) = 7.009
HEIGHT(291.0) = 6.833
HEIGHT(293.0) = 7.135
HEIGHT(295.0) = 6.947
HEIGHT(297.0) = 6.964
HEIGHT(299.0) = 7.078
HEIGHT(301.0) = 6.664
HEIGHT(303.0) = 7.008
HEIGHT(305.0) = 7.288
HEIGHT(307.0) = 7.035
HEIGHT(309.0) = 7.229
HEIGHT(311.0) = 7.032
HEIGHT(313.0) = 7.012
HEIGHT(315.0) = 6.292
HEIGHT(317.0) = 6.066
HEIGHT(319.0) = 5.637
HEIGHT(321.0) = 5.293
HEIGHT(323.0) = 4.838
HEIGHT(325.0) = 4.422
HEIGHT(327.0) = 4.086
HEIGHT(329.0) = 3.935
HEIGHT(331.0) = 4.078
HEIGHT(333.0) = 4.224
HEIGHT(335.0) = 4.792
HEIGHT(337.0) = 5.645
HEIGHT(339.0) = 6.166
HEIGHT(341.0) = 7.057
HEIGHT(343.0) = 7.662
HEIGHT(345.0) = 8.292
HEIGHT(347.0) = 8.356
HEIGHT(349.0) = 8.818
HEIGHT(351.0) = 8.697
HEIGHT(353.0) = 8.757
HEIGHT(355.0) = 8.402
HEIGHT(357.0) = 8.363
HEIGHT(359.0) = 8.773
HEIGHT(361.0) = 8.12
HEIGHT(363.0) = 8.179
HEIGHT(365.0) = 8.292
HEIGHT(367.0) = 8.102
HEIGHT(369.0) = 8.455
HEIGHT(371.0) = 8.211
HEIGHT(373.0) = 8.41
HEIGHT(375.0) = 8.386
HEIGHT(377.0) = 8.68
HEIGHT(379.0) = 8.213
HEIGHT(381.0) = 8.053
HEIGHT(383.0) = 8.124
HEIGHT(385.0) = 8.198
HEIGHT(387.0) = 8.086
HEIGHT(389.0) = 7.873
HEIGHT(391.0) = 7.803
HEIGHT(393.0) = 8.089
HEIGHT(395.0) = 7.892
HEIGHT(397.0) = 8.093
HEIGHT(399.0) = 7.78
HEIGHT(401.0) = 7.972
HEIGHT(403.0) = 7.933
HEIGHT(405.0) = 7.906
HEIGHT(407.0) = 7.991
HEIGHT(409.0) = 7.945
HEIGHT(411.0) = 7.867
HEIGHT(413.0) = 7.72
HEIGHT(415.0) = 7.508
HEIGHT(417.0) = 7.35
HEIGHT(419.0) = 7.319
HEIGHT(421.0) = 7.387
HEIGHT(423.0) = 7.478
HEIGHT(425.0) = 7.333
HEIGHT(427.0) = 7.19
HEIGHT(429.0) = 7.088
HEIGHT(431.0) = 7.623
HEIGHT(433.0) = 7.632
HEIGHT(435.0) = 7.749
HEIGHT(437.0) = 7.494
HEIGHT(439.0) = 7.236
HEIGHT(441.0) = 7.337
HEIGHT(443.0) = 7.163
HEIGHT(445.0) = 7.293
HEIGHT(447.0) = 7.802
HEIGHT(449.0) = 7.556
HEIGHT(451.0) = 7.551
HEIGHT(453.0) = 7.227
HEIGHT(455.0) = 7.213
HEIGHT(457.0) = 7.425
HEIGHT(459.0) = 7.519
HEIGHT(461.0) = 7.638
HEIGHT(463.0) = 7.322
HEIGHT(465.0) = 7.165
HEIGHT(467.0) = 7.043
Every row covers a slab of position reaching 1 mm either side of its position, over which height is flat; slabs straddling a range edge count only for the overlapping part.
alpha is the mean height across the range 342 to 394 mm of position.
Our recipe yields 8.28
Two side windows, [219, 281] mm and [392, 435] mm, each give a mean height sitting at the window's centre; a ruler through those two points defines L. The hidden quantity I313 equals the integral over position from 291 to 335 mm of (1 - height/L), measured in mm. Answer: 4.2 mm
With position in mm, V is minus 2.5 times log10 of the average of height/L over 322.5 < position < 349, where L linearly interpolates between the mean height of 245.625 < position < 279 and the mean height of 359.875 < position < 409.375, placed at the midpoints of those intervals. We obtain 0.26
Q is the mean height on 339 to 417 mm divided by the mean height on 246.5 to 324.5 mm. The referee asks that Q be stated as 1.25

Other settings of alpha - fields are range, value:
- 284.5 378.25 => 6.98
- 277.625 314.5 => 6.9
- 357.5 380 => 8.35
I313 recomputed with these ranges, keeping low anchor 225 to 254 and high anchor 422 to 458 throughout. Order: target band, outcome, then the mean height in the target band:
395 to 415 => -2.2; 7.89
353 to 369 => -3.8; 8.35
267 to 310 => -4.5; 6.8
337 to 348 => -1.2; 7.34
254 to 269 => -0.9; 6.29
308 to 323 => 0.3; 6.26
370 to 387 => -3.4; 8.27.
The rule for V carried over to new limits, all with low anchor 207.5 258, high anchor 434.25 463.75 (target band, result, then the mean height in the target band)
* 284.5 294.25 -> -0.10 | 6.84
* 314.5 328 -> 0.24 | 5.19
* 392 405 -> -0.13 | 7.96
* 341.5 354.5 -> -0.24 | 8.38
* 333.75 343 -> 0.10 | 6.06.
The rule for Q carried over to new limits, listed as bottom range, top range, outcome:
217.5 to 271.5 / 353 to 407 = 1.38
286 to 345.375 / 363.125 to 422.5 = 1.29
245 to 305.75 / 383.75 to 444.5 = 1.18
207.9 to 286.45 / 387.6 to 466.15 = 1.25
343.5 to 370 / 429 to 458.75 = 0.88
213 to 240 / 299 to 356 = 1.12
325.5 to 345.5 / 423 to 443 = 1.35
